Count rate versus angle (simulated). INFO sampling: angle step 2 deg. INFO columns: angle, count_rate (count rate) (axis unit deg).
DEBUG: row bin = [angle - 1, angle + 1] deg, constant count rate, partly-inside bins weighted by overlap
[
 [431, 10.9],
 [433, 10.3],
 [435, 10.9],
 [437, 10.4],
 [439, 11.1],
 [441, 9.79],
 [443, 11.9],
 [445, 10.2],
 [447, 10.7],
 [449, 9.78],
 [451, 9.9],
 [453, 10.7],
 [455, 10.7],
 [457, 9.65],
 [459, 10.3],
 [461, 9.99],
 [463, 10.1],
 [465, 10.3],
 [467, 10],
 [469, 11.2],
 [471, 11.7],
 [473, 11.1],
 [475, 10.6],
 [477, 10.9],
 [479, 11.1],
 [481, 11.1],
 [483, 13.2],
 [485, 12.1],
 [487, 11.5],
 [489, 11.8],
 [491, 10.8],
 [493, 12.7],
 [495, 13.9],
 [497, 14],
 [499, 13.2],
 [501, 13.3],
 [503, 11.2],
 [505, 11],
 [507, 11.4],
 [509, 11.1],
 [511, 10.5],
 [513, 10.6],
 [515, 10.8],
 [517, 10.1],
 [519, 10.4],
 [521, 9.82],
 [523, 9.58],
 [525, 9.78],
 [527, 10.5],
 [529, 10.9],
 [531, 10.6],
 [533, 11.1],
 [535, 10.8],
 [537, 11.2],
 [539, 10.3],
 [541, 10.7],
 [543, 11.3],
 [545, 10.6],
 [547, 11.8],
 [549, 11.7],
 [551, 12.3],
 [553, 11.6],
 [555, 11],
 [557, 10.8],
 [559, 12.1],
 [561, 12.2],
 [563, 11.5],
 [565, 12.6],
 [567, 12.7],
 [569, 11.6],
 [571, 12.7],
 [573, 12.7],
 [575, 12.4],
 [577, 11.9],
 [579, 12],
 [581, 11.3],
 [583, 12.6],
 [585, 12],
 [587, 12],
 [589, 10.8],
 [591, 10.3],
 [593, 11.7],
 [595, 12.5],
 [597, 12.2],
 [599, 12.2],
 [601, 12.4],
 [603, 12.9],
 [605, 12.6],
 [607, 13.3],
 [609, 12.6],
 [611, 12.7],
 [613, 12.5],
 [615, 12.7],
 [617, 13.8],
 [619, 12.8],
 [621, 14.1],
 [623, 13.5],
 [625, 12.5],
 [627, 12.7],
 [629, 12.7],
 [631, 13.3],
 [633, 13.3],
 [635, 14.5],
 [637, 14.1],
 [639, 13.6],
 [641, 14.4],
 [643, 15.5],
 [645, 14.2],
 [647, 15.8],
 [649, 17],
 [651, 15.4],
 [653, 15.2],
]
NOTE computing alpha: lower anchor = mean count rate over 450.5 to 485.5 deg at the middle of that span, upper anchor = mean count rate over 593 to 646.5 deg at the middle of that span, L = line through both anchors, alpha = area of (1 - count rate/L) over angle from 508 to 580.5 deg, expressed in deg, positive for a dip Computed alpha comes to 4.8 deg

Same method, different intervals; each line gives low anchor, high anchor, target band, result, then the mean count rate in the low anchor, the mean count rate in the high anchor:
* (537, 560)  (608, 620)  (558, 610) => -0.1 deg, 11.3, 12.8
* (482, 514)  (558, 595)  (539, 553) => 0.8 deg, 12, 12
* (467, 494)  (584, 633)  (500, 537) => 3.2 deg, 11.5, 12.5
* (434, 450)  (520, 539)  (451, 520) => -4.7 deg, 10.6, 10.5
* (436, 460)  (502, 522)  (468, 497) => -3.3 deg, 10.4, 10.7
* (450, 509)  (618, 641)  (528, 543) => 1.6 deg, 11.4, 13.4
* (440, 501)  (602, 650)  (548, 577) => 1.5 deg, 11.2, 13.6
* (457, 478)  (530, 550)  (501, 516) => -0.4 deg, 10.6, 11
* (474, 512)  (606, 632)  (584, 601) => 1.4 deg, 11.9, 13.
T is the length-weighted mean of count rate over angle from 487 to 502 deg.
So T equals 12.7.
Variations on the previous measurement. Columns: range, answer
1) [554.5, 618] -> 12.2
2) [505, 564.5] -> 10.9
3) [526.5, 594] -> 11.5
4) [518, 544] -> 10.5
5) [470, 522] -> 11.5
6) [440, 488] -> 10.8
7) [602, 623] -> 13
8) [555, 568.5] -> 11.9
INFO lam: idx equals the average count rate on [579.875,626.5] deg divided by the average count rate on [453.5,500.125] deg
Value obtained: 1.1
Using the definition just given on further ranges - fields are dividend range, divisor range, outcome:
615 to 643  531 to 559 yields 1.21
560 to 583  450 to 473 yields 1.16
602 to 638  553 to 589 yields 1.10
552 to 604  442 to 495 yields 1.09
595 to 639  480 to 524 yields 1.13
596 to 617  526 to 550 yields 1.16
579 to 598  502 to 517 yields 1.08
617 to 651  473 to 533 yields 1.24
